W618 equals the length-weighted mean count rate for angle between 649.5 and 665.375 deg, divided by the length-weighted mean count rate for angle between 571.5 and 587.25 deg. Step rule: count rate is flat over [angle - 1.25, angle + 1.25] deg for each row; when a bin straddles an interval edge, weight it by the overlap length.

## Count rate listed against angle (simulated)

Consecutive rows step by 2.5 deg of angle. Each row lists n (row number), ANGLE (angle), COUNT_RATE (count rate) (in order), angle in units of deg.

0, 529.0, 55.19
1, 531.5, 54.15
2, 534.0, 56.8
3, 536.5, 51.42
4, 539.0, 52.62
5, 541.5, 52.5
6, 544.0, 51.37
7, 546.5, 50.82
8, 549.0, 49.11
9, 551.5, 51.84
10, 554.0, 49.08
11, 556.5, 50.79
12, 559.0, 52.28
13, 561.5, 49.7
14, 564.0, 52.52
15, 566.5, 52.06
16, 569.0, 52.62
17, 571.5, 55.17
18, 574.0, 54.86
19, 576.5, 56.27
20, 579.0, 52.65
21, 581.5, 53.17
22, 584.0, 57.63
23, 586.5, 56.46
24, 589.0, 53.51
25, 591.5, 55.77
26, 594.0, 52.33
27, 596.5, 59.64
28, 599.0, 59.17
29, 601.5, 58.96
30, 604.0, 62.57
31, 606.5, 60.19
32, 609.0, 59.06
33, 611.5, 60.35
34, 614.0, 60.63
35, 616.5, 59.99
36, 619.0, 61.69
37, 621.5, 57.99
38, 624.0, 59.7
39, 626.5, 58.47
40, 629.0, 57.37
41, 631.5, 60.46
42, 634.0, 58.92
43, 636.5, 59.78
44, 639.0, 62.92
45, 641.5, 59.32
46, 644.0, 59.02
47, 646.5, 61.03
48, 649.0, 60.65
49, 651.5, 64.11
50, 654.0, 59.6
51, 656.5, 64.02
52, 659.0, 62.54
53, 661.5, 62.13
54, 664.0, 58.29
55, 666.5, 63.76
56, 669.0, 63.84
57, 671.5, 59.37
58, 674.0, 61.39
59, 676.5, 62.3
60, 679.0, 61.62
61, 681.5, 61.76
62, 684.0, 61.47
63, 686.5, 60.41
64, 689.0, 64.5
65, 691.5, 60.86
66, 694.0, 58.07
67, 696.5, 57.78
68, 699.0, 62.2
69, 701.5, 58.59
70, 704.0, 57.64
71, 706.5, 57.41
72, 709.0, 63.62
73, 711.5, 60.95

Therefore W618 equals 1.12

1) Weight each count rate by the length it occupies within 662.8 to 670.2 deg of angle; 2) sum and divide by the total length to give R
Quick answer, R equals 62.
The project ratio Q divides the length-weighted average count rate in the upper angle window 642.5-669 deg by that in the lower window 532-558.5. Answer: 1.2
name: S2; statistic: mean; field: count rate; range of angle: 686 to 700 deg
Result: 60.6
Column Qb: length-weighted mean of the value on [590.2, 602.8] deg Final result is 57.2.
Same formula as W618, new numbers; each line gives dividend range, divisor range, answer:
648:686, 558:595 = 1.15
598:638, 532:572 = 1.15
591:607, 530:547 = 1.10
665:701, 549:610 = 1.12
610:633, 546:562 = 1.18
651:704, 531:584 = 1.16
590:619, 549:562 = 1.17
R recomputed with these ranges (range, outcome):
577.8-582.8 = 53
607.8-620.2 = 60.3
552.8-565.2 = 50.9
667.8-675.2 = 61.5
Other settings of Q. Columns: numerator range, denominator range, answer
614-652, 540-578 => 1.15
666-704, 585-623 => 1.04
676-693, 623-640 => 1.04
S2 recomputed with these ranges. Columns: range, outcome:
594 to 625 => 59.7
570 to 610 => 56.7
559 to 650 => 57.5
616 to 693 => 60.9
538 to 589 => 52.7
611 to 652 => 60.1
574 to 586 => 55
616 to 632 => 59.3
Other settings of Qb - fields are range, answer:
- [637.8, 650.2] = 60.6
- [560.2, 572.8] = 52.4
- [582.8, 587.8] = 57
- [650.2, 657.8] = 62.6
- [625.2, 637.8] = 59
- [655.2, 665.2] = 61.8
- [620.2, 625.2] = 58.9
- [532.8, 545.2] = 52.9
